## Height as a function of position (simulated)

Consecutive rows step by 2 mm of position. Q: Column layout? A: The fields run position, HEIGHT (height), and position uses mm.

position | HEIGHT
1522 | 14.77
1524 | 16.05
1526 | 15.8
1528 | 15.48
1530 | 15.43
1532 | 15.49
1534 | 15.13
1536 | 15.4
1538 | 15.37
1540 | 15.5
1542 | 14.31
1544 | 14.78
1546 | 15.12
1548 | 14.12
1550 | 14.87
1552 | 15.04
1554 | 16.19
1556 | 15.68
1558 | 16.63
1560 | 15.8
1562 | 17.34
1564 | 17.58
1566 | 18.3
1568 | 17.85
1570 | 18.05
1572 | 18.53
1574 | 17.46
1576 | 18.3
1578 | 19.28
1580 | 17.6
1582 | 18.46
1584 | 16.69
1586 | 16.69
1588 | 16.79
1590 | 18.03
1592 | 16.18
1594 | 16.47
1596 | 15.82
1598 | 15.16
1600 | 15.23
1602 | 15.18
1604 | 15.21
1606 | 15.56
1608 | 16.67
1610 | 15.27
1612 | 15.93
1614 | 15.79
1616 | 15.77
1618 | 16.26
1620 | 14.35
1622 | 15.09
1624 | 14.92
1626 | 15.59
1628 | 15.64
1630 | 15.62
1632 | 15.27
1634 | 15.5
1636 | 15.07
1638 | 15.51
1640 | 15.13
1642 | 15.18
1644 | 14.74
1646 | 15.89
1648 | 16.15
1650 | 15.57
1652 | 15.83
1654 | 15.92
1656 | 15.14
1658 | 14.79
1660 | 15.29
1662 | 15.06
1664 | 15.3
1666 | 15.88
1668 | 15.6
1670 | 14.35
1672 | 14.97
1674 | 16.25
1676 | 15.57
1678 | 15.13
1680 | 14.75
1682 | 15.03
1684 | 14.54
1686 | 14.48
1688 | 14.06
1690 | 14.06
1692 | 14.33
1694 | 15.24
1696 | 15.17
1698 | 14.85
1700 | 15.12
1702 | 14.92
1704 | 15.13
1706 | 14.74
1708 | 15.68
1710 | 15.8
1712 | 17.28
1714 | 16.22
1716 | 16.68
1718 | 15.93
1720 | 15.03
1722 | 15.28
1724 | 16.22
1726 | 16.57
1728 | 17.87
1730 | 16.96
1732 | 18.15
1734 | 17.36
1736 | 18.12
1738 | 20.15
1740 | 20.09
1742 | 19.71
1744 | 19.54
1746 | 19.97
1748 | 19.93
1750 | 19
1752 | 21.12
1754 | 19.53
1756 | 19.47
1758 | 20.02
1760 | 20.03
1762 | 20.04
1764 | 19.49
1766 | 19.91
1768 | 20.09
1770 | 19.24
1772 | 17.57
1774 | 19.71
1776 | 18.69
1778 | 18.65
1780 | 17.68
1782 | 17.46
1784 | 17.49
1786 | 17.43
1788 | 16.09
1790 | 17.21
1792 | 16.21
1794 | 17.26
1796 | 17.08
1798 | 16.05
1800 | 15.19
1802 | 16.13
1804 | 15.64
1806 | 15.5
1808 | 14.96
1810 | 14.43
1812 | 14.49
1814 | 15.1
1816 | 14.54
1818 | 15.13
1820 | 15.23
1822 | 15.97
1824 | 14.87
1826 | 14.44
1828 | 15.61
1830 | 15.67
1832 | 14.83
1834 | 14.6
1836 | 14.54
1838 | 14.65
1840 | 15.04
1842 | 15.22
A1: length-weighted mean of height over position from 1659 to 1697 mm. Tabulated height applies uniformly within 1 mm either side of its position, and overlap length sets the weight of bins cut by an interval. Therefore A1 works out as 15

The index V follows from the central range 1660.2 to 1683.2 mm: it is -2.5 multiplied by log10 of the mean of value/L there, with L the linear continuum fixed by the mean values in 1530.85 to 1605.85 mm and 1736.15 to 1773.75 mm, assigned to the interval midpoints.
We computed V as 0.19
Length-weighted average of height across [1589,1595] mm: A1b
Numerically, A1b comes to 16.9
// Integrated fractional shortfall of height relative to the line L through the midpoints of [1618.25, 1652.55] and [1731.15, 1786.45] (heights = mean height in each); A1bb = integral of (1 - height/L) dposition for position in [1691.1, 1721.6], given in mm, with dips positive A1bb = 3.60 mm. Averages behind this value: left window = 15.4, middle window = 15.5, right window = 19.1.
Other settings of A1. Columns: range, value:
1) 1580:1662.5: 15.7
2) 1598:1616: 15.6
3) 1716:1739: 17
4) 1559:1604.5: 17.1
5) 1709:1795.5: 18.2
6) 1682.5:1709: 14.8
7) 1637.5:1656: 15.5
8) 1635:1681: 15.4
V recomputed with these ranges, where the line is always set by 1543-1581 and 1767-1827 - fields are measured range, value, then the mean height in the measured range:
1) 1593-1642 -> 0.08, 15.5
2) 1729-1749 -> -0.15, 19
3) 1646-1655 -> 0.05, 15.9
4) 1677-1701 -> 0.13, 14.7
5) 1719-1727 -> 0.06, 15.8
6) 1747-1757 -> -0.19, 19.8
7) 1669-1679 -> 0.09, 15.3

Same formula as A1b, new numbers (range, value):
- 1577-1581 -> 18.4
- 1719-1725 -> 15.5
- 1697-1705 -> 15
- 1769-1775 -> 18.8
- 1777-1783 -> 17.9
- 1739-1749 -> 19.8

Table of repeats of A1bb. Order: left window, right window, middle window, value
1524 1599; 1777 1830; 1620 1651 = 1.7 mm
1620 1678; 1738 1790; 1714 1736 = 1.5 mm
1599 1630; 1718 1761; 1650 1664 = 1.0 mm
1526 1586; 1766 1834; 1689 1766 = -4.7 mm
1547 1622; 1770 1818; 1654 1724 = 5.4 mm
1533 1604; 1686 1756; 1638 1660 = 1.7 mm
